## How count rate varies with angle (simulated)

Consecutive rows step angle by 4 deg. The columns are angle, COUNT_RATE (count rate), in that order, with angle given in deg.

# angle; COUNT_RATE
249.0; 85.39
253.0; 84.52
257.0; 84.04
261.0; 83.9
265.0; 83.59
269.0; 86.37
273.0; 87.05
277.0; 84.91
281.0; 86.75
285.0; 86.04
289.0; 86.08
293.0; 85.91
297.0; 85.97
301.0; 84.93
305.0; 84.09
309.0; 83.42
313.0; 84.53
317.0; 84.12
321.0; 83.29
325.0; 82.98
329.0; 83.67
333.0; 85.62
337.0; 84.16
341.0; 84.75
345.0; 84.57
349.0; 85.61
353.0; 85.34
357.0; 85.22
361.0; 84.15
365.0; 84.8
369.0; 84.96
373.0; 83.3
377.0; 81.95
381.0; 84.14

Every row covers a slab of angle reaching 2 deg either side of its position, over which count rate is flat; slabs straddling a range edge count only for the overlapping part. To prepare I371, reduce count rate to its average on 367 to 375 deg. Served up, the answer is 84.1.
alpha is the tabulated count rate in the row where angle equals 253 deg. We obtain 84.52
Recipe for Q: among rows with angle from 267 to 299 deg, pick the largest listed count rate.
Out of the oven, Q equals 87.05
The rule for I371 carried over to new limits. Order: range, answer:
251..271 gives 84.5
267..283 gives 86.3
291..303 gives 85.6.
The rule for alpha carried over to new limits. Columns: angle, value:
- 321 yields 83.29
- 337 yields 84.16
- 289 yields 86.08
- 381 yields 84.14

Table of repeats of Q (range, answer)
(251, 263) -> 84.52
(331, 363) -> 85.62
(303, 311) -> 84.09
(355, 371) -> 85.22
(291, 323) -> 85.97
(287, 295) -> 86.08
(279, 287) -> 86.75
